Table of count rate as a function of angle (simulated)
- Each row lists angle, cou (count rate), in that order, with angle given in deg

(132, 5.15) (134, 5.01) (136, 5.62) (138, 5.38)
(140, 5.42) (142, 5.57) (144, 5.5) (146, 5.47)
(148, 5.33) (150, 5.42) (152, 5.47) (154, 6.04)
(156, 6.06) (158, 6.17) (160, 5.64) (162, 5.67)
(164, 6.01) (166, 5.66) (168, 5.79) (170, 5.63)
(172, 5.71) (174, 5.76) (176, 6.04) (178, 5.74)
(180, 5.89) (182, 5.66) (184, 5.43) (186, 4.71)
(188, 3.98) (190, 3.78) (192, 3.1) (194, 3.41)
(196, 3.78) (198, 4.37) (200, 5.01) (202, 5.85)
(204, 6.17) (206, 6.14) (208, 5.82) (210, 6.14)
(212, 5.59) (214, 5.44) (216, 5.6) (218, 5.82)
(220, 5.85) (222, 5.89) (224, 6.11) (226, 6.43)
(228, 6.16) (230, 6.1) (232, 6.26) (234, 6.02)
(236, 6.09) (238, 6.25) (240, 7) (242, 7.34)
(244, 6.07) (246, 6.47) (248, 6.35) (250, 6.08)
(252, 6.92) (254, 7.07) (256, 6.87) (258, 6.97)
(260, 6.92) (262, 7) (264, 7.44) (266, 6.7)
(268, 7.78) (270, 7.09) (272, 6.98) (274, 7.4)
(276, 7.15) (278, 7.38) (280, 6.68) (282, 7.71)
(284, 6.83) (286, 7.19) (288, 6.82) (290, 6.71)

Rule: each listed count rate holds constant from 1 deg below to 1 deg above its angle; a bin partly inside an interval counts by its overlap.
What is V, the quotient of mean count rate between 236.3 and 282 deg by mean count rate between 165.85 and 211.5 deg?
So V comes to 1.33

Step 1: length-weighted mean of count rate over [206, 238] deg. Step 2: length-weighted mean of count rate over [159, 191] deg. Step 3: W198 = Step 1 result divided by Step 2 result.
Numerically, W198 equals 1.1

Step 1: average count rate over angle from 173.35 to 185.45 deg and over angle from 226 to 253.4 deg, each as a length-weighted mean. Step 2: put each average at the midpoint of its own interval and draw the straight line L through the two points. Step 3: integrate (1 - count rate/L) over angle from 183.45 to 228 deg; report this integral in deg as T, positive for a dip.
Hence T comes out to 6.0 deg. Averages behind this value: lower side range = 5.71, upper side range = 6.4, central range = 5.22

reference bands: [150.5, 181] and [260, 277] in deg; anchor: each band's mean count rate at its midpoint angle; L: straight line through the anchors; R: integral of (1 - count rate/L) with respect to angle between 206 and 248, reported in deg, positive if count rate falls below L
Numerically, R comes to 3.2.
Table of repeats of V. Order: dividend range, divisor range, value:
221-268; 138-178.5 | 1.15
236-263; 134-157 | 1.21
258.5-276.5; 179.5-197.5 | 1.64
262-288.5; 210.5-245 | 1.17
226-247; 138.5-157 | 1.14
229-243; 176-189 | 1.22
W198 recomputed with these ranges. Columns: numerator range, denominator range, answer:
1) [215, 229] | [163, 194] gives 1.15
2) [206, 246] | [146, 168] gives 1.07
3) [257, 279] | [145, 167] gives 1.25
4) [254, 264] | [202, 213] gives 1.17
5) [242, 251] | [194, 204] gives 1.34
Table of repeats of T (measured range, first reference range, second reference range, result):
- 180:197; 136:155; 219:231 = 4.35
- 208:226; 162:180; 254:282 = 1.64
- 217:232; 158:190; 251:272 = 0.82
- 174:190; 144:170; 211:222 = 1.19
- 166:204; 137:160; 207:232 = 4.90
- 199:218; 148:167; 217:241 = 0.93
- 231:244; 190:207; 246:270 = -0.68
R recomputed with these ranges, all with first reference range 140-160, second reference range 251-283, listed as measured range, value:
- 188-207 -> 5.1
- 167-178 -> 0.3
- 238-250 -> 0.5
